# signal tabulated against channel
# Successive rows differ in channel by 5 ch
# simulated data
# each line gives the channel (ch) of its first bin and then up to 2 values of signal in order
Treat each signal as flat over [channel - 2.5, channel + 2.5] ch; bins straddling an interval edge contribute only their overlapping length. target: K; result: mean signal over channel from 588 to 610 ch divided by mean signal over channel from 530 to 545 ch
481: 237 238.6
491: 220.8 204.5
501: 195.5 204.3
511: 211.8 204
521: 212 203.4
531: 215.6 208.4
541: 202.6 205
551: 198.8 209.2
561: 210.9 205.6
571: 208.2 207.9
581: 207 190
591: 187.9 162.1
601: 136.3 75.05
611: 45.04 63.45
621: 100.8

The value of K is 0.6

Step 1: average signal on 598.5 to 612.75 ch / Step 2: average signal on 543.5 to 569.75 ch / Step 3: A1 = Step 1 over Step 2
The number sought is 0.4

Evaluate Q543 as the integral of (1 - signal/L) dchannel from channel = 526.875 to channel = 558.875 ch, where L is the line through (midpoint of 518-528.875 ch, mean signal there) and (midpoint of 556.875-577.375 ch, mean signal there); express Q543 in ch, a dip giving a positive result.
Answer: 0.2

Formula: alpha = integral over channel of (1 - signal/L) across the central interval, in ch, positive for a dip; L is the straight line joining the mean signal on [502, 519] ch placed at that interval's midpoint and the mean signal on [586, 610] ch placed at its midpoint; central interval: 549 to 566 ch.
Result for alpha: -3.6 ch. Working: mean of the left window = 206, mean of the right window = 140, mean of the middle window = 206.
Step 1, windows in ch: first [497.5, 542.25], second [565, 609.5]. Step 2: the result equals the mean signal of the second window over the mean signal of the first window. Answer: 0.8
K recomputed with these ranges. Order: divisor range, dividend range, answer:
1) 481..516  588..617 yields 0.54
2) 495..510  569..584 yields 1.02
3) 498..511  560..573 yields 1.03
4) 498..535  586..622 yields 0.56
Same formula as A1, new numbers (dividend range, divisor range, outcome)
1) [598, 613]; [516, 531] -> 0.43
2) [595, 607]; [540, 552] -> 0.62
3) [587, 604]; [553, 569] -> 0.78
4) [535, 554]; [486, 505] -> 0.96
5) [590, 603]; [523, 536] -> 0.76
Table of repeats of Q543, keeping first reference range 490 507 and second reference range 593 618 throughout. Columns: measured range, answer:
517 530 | -2.0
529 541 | -2.9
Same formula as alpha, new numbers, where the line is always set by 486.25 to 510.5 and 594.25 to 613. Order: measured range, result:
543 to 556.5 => -3.91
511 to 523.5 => -1.17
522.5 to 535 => -2.13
